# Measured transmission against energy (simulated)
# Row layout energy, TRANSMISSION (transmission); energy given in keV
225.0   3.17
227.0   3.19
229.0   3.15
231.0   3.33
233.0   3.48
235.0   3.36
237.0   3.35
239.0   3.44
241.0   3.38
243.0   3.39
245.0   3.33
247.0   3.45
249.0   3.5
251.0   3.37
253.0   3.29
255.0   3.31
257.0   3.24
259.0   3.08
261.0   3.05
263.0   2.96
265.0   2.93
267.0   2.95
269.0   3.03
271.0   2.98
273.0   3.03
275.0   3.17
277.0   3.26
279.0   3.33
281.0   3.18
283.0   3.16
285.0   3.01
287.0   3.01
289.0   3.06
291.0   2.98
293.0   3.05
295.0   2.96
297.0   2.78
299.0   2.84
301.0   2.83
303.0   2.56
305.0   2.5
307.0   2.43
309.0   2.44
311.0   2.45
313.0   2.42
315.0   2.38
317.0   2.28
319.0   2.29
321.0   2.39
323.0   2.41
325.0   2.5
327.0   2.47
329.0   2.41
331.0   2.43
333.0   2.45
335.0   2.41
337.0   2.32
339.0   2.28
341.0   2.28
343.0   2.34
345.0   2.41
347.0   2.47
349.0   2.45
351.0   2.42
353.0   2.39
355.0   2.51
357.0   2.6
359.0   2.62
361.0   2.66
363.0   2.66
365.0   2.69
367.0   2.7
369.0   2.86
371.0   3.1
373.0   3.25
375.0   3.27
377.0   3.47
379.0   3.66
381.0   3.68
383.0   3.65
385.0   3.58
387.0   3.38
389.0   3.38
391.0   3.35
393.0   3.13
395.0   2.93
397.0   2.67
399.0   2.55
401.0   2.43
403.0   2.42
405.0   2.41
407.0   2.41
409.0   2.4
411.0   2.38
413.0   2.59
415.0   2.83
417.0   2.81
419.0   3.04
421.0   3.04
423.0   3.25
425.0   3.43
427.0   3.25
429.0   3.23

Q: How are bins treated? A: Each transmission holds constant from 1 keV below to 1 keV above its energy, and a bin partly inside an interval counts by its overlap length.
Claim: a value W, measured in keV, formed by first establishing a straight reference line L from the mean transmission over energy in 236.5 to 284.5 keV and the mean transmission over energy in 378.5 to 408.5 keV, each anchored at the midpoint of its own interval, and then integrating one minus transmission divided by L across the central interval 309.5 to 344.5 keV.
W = 8.2 keV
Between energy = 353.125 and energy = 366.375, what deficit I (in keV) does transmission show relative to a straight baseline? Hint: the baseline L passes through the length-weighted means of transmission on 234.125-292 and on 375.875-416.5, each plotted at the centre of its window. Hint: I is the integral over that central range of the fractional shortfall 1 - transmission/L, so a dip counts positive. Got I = 1.8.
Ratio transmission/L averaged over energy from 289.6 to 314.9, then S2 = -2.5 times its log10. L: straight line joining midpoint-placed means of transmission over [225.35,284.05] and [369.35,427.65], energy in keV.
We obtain 0.18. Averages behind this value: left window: 3.23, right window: 3.02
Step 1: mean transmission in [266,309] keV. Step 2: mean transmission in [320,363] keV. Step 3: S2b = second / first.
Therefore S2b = 0.8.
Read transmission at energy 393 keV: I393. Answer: 3.13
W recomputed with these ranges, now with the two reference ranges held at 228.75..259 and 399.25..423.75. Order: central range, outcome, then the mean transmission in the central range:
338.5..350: 2.20 keV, 2.38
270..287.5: 0.44 keV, 3.13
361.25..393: -4.89 keV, 3.23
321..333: 2.27 keV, 2.44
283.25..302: 1.17 keV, 2.96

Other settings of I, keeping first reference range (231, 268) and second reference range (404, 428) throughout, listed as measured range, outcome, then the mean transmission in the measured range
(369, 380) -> -1.4 keV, 3.31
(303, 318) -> 3.3 keV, 2.42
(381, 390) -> -1.9 keV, 3.52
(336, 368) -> 5.4 keV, 2.49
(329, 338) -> 1.9 keV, 2.4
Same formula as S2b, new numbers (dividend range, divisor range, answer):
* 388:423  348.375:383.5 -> 0.95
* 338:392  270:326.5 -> 1.04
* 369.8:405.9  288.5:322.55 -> 1.20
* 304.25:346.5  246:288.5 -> 0.76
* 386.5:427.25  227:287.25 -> 0.88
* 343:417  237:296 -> 0.89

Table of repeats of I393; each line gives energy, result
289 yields 3.06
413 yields 2.59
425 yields 3.43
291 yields 2.98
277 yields 3.26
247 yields 3.45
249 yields 3.5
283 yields 3.16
